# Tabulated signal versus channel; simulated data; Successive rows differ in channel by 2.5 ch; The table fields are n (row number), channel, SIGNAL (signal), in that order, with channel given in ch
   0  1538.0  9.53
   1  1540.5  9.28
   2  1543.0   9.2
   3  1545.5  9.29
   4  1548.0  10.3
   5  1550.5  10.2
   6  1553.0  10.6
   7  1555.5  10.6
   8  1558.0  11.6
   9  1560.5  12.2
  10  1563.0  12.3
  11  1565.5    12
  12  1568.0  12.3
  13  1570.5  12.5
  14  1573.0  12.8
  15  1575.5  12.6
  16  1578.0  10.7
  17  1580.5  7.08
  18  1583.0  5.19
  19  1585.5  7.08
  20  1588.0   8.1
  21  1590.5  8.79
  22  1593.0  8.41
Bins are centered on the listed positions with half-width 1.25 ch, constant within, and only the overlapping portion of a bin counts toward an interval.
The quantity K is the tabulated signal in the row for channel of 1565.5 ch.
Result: 12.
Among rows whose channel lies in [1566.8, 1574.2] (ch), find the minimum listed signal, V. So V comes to 12.3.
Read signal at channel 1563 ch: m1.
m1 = 12.3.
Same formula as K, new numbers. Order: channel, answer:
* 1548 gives 10.3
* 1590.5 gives 8.79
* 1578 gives 10.7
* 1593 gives 8.41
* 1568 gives 12.3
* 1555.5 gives 10.6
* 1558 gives 11.6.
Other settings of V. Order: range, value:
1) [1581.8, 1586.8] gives 5.19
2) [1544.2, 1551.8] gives 9.29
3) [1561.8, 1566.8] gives 12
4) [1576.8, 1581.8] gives 7.08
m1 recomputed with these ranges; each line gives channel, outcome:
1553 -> 10.6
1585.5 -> 7.08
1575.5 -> 12.6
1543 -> 9.2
